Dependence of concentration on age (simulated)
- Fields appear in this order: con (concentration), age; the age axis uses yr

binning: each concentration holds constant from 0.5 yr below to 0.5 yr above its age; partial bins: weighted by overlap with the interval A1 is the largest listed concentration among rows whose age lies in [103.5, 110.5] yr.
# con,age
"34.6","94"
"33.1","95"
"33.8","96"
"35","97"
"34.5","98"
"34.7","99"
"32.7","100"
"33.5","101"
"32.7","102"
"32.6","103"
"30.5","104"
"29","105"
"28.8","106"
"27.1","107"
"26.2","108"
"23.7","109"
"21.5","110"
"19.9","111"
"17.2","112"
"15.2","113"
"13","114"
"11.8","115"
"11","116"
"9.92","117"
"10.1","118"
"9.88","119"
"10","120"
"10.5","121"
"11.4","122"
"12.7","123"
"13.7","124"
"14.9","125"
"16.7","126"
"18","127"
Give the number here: 30.5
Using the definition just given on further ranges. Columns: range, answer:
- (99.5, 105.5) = 33.5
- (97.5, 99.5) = 34.7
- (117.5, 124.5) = 13.7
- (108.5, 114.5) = 23.7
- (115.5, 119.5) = 11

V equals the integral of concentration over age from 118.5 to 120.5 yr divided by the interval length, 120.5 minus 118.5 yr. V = 9.94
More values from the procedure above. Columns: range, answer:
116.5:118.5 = 10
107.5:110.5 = 23.8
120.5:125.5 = 12.6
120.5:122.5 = 10.9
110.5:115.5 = 15.4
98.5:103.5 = 33.2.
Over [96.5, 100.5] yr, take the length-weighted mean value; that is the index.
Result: 34.2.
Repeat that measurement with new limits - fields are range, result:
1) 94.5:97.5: 34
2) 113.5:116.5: 11.9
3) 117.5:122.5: 10.4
